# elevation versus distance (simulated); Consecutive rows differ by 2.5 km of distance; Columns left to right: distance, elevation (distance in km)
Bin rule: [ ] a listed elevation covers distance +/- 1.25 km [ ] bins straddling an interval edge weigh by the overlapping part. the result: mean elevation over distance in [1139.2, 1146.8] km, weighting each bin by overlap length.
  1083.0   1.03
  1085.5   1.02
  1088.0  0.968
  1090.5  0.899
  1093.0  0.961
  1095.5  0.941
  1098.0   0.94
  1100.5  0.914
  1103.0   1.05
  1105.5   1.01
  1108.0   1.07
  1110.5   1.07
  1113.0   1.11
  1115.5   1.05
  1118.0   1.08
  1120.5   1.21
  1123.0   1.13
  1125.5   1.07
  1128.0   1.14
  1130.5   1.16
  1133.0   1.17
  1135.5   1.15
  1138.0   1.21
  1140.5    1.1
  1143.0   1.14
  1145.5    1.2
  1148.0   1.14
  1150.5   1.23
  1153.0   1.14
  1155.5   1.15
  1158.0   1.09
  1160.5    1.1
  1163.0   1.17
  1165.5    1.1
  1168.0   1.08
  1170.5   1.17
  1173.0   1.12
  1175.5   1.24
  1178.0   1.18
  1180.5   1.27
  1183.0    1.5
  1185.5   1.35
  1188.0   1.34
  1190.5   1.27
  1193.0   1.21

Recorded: 1.15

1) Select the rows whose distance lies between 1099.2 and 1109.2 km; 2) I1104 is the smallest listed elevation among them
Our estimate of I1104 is 0.914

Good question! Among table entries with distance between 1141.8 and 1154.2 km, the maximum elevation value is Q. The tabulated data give 1.23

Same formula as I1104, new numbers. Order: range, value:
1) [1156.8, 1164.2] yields 1.09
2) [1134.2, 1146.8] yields 1.1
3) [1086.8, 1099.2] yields 0.899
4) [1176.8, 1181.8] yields 1.18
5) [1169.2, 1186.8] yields 1.12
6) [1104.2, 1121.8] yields 1.01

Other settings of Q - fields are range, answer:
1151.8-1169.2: 1.17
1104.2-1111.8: 1.07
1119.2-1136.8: 1.21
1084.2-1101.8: 1.02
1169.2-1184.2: 1.5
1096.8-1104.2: 1.05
